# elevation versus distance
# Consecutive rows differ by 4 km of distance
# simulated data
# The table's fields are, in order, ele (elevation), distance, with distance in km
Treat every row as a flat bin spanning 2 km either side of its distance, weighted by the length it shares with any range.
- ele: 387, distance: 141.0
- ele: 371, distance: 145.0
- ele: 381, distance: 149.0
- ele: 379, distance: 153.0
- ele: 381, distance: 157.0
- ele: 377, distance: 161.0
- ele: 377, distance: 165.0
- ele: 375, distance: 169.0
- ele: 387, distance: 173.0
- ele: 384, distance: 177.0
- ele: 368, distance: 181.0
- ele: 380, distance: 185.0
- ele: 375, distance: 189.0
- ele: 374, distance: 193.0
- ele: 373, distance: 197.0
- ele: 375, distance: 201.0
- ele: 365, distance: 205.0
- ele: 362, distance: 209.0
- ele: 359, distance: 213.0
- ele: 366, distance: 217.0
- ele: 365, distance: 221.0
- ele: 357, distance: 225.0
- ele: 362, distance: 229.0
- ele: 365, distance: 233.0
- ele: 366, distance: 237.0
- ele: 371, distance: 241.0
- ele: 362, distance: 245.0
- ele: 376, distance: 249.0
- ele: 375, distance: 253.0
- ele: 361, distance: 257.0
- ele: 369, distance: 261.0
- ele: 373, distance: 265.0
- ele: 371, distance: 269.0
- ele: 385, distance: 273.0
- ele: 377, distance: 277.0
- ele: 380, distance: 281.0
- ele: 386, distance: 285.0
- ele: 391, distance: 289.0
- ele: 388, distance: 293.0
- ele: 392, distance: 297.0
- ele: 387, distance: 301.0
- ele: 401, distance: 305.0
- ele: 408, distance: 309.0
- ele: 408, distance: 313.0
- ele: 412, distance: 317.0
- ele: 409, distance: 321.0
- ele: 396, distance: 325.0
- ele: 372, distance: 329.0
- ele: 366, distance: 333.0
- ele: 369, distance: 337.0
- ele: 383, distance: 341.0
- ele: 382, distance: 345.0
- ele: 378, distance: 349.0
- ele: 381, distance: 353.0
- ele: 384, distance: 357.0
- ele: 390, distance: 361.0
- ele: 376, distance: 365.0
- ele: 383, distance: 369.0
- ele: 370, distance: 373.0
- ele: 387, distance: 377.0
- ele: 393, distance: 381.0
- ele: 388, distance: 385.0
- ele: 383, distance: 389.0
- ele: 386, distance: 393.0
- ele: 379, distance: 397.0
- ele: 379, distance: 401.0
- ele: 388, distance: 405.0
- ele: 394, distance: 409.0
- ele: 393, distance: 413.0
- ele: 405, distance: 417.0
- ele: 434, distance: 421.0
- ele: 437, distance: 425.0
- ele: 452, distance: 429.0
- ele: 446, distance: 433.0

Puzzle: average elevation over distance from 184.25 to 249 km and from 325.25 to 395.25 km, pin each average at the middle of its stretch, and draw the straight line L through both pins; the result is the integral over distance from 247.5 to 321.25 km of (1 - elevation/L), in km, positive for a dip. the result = -2.46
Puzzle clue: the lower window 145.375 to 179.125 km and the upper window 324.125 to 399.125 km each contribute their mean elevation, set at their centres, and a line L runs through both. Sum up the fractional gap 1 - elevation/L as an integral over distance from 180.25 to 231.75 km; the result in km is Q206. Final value 1.7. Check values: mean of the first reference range 380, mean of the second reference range 381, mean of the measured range 368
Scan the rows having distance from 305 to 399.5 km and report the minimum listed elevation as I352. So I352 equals 366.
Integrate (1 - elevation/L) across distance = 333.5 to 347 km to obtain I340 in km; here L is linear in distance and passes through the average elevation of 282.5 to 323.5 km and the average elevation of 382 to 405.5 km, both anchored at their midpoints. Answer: 0.5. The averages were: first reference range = 398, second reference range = 384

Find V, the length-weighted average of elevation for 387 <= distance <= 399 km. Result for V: 383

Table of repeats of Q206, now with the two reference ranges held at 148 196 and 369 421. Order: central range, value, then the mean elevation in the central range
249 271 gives 0.7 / 370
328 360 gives 0.7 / 377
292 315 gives -0.8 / 398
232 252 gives 0.7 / 368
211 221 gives 0.5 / 363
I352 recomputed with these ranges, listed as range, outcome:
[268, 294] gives 371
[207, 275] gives 357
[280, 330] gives 372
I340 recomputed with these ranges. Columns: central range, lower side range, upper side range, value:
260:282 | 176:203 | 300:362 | 0.4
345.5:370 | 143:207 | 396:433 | 1.2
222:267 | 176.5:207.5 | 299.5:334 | 1.9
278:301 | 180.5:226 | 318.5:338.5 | -0.5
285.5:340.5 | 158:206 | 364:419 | -1.4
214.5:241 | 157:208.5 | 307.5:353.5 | 1.1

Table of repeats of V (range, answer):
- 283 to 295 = 388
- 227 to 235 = 364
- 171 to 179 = 386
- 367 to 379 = 380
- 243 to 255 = 371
